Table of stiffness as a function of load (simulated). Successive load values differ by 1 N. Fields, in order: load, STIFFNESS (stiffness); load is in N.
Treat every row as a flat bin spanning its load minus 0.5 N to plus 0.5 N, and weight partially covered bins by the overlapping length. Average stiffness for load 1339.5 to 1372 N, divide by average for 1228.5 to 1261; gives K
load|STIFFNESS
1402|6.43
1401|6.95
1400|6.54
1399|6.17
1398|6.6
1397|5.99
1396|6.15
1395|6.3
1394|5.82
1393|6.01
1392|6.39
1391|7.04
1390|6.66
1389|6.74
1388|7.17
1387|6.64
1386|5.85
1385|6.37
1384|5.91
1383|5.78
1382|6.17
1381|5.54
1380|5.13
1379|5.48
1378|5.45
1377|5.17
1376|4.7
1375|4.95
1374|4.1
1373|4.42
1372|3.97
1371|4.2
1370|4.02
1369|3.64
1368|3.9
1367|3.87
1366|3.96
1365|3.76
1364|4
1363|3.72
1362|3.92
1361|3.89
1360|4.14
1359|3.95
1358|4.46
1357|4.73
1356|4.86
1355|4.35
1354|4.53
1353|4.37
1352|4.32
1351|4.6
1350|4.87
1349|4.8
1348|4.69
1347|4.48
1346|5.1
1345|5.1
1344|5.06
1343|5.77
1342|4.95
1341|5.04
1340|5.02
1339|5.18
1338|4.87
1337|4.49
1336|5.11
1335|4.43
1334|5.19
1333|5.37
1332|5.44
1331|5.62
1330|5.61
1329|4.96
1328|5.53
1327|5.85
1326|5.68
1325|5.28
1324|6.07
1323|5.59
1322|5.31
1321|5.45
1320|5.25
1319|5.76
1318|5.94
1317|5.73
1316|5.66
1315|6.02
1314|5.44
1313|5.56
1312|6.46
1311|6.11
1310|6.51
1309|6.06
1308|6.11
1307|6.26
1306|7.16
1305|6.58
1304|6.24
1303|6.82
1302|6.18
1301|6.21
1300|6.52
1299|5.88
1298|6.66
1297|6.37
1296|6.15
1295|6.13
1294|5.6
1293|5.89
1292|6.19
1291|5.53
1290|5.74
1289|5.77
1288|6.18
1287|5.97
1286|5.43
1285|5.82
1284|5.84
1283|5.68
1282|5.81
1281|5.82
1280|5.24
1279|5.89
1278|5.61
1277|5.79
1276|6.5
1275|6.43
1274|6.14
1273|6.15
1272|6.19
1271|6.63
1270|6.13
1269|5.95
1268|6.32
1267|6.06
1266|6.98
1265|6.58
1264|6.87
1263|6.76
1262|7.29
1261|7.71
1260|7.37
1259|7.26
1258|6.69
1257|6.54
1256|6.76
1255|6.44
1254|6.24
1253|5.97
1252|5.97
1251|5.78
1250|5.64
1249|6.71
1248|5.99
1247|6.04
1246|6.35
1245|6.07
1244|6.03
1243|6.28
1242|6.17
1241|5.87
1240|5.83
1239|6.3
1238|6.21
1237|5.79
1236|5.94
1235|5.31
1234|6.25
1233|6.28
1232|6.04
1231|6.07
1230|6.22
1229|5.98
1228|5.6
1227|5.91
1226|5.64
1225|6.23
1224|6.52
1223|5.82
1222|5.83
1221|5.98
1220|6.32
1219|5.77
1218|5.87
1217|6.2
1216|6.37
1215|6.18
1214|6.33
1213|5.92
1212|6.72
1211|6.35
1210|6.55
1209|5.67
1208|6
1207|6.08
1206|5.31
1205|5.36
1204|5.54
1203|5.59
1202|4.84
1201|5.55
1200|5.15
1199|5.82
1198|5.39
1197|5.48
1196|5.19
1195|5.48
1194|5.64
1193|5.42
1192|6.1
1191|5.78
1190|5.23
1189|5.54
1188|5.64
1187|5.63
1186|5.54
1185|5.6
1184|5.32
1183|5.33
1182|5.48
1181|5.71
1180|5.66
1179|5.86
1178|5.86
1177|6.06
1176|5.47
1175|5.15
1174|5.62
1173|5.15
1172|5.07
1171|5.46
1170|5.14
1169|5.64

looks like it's 0.71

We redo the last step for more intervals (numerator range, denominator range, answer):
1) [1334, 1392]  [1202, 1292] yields 0.80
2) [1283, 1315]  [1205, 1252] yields 1.01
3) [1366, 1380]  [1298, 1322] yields 0.73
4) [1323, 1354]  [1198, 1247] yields 0.86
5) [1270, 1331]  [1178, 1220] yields 1.04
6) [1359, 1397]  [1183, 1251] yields 0.88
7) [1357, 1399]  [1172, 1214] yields 0.92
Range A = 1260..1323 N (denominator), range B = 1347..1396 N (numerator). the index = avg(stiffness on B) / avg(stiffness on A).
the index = 0.8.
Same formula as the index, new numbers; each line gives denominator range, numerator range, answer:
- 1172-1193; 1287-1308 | 1.11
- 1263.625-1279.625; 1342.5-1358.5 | 0.76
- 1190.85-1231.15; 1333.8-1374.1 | 0.77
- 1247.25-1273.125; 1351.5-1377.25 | 0.65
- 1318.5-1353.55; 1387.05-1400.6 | 1.25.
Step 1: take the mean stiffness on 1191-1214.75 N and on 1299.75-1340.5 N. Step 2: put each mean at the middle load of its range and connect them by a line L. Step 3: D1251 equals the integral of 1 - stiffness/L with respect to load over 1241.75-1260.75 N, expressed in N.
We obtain -2.1 N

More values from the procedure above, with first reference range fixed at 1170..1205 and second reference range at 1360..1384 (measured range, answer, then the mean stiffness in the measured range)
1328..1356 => -1.5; 4.95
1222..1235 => -1.8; 6.01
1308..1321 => -2.8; 5.87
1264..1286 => -4.5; 6.08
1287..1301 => -3.1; 6.05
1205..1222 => -2.2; 6.07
